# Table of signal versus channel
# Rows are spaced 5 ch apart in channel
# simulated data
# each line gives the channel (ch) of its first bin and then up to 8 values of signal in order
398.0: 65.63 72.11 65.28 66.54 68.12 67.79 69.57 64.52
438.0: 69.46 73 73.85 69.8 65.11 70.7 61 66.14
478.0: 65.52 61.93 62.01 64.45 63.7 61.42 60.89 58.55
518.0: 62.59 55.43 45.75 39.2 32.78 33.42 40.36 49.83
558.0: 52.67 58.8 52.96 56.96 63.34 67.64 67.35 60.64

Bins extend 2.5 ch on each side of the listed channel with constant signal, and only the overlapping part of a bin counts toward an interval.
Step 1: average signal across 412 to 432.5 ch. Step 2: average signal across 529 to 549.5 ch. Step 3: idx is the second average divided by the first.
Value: 0.54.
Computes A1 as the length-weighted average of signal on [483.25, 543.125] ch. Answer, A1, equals 54.5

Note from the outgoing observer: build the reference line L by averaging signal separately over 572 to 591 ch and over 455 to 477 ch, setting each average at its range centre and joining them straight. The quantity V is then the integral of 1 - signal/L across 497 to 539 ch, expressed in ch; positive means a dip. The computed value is 7.4 ch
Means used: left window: 65.8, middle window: 53.7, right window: 64.3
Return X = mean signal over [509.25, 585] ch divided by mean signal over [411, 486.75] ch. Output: 0.8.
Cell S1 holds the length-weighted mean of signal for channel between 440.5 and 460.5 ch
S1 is 70.4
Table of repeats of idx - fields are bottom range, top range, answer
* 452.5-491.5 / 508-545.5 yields 0.73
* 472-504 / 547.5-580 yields 0.85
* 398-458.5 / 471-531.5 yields 0.88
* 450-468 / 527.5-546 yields 0.55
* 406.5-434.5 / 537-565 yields 0.67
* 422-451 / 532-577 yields 0.68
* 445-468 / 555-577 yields 0.81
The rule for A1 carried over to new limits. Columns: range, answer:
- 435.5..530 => 63.8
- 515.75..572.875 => 47.9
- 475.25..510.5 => 62.9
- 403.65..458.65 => 68.7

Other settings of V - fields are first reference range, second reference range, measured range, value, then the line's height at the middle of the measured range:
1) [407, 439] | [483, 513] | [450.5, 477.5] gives -0.8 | 64.5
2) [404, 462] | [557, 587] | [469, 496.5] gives 0.6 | 65.3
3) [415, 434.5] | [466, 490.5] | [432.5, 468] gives -1.9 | 65.6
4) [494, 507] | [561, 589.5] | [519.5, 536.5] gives 4.1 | 62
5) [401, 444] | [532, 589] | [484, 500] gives -1.0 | 59.7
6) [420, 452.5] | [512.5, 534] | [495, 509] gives -1.3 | 56.8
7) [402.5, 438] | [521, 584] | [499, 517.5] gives -1.8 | 55.5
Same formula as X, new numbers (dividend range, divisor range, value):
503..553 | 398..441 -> 0.71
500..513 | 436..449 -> 0.84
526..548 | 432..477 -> 0.56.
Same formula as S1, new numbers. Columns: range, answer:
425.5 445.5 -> 69.1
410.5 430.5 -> 68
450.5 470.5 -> 66.7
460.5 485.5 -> 65.1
